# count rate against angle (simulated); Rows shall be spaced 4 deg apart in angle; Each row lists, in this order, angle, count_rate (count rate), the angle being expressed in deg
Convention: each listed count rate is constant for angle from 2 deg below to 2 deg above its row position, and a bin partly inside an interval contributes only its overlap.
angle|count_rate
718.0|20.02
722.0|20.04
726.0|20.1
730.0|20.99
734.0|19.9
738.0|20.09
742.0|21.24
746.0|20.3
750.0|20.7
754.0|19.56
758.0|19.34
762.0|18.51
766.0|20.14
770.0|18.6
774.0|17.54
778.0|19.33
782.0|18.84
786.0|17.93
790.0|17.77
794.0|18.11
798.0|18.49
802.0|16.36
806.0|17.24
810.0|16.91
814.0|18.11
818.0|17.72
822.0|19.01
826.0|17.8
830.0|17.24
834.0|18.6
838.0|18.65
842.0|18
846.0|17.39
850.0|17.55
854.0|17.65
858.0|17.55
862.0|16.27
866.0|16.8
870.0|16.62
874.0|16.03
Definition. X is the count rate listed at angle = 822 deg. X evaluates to 19.01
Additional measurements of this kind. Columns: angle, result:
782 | 18.84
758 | 19.34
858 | 17.55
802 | 16.36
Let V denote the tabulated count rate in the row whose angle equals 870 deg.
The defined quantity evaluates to 16.62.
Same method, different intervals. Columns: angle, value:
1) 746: 20.3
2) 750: 20.7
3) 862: 16.27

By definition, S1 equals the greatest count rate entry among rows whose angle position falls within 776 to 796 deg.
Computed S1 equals 19.33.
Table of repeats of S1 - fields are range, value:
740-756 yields 21.24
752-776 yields 20.14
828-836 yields 18.6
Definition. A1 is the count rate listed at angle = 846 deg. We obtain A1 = 17.39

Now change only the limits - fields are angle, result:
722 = 20.04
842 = 18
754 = 19.56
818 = 17.72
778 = 19.33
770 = 18.6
